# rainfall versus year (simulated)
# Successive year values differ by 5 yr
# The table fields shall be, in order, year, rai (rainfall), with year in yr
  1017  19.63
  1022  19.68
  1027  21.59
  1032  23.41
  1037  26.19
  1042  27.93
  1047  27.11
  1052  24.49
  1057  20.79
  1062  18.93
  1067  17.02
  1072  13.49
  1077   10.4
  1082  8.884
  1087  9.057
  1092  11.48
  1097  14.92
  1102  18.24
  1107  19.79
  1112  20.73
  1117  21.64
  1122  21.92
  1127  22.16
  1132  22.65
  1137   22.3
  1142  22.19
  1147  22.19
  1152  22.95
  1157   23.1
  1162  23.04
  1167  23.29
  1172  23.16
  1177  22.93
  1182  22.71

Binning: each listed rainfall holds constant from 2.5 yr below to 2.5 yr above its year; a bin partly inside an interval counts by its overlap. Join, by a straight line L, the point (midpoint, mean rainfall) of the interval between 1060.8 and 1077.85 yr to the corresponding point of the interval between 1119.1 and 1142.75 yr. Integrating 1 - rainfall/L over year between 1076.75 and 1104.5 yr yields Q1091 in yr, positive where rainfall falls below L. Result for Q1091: 8.5 yr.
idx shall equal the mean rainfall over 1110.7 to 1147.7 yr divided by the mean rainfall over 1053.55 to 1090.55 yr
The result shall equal 1.5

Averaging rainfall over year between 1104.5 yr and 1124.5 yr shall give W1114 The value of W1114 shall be 21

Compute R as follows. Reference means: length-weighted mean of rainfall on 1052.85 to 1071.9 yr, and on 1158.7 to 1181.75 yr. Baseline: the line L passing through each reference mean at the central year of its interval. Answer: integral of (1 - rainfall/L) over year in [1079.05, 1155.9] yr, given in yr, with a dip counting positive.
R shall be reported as 8.5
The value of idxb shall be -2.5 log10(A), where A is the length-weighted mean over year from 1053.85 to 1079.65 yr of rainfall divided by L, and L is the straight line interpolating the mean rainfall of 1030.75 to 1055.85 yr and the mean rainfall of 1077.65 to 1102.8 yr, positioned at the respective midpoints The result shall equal 0.17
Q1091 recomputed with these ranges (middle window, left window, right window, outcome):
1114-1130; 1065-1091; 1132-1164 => -2.9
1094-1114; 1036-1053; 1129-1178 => 5.1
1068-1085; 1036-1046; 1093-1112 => 8.1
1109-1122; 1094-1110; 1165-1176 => -1.8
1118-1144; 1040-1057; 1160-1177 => 1.8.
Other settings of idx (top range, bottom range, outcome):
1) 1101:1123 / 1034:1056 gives 0.79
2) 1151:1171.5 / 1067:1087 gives 2.02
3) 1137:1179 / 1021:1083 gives 1.13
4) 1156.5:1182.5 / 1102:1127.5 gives 1.10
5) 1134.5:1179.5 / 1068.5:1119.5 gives 1.53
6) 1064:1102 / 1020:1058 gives 0.53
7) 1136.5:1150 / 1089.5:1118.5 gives 1.26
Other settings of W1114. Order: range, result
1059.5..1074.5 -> 16.5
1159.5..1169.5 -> 23.2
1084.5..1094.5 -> 10.3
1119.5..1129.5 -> 22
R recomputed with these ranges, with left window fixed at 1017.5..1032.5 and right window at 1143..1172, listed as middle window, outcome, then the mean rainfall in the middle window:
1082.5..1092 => 5.3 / 9.66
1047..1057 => -1.3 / 24.2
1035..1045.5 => -2.9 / 27.1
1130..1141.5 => 0.1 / 22.4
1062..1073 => 2.7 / 16.3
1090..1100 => 3.9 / 13.5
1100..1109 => 1.3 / 19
